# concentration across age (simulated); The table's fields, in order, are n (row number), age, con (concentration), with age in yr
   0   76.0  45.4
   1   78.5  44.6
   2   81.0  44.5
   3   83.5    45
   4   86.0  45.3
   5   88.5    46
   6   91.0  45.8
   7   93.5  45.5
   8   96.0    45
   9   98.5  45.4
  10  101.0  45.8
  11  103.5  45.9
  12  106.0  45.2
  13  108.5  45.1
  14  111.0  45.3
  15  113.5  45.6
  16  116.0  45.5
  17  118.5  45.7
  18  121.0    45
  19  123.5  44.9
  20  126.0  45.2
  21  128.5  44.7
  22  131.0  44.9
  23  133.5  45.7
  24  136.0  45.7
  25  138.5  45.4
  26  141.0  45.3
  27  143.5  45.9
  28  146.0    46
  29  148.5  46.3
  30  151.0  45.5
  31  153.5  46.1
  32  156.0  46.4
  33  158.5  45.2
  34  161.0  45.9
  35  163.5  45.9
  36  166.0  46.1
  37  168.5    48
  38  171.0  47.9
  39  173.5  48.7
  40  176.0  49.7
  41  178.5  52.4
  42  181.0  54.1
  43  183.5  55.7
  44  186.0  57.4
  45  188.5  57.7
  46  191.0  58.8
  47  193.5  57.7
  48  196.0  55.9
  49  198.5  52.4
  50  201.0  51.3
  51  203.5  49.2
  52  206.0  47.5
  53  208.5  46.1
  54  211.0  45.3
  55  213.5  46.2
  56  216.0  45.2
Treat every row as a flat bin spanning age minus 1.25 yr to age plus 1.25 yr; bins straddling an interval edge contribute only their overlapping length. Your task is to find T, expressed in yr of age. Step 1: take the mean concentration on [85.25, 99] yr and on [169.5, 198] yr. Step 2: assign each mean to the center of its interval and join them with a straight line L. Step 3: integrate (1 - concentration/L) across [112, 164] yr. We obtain 4.4 yr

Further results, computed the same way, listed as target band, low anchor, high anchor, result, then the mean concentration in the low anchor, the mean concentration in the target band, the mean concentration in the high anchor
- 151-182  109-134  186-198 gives 2.94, 45.2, 47.9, 57.2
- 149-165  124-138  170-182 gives 0.81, 45.2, 45.9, 50.5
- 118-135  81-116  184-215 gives 0.77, 45.4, 45.1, 52.2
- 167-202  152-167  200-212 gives -4.76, 45.9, 53.4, 47.9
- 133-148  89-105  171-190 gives 1.19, 45.6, 45.7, 53.4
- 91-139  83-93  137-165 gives 0.33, 45.6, 45.4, 45.8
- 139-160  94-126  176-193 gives 2.05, 45.4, 45.8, 55.6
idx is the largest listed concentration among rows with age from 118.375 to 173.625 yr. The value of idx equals 48.7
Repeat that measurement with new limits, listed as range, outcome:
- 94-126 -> 45.9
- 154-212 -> 58.8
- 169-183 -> 54.1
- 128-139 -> 45.7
